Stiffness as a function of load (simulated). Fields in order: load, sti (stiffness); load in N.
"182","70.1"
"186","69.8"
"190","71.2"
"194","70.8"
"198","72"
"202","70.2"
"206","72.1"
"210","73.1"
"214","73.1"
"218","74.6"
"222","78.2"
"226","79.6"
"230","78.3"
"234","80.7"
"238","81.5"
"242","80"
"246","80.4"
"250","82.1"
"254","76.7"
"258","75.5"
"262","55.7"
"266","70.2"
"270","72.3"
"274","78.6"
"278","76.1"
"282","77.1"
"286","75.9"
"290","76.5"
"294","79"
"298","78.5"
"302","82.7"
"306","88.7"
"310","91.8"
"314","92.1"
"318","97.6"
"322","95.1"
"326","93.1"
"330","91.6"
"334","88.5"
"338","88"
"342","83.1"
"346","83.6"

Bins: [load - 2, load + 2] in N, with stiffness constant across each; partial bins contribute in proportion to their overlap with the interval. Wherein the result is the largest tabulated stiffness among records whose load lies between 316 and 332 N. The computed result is 97.6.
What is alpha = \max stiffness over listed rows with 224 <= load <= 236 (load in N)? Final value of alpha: 80.7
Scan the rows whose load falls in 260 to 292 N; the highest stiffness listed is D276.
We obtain 78.6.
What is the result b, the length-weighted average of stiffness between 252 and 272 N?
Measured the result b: 70.1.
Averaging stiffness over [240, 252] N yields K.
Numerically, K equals 80.8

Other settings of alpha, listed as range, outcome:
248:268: 82.1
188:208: 72.1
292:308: 88.7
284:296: 79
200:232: 79.6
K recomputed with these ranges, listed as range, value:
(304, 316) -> 90.9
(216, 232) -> 77.7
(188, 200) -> 71.3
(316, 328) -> 95.3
